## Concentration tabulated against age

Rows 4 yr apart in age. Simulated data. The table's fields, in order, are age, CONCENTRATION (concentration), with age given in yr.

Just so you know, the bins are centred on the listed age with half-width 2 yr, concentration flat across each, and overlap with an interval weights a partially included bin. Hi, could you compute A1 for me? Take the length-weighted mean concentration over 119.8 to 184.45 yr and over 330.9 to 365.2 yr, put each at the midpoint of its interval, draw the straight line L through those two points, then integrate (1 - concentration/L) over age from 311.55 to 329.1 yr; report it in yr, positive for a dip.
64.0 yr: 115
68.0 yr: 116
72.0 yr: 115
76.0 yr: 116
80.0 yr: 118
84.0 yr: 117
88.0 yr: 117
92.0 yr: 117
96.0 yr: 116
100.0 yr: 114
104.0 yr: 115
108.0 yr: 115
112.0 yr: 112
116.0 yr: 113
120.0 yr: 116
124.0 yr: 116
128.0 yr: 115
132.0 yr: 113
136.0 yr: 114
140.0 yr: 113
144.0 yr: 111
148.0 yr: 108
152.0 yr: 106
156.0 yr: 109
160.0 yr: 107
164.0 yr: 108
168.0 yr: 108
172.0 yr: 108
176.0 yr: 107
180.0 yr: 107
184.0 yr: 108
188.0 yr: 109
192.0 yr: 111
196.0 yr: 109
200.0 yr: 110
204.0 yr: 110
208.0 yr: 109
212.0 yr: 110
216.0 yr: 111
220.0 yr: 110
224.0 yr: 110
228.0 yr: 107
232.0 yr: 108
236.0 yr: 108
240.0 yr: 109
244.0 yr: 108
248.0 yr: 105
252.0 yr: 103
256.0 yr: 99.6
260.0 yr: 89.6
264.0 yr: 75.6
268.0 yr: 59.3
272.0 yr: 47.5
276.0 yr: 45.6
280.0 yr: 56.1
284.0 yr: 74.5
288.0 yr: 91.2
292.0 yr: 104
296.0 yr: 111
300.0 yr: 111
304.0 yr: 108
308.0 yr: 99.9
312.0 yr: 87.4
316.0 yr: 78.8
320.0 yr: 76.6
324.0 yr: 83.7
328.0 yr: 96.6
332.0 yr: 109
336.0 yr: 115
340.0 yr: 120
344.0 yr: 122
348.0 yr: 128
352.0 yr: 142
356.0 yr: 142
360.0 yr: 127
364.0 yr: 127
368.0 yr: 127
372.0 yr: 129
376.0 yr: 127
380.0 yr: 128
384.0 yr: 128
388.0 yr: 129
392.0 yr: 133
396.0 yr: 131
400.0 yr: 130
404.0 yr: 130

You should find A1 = 5.7 yr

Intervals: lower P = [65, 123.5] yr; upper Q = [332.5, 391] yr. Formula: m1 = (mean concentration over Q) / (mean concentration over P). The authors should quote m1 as 1.1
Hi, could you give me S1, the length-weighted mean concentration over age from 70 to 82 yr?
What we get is 116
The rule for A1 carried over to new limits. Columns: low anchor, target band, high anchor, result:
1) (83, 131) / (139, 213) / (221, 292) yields -4.3 yr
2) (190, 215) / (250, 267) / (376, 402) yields 3.8 yr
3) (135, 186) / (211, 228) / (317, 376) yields 0.2 yr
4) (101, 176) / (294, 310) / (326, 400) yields 1.9 yr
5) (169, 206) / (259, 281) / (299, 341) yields 8.8 yr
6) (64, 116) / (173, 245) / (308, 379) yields 3.6 yr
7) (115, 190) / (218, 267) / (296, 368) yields 3.8 yr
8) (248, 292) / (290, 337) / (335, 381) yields 1.5 yr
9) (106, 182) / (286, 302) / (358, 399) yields 2.3 yr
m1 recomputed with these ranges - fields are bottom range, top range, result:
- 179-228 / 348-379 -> 1.20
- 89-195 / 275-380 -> 0.95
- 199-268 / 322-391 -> 1.18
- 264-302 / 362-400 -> 1.66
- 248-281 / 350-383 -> 1.76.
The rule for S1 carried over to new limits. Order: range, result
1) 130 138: 114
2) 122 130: 116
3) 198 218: 110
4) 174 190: 108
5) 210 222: 110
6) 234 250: 108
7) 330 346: 116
